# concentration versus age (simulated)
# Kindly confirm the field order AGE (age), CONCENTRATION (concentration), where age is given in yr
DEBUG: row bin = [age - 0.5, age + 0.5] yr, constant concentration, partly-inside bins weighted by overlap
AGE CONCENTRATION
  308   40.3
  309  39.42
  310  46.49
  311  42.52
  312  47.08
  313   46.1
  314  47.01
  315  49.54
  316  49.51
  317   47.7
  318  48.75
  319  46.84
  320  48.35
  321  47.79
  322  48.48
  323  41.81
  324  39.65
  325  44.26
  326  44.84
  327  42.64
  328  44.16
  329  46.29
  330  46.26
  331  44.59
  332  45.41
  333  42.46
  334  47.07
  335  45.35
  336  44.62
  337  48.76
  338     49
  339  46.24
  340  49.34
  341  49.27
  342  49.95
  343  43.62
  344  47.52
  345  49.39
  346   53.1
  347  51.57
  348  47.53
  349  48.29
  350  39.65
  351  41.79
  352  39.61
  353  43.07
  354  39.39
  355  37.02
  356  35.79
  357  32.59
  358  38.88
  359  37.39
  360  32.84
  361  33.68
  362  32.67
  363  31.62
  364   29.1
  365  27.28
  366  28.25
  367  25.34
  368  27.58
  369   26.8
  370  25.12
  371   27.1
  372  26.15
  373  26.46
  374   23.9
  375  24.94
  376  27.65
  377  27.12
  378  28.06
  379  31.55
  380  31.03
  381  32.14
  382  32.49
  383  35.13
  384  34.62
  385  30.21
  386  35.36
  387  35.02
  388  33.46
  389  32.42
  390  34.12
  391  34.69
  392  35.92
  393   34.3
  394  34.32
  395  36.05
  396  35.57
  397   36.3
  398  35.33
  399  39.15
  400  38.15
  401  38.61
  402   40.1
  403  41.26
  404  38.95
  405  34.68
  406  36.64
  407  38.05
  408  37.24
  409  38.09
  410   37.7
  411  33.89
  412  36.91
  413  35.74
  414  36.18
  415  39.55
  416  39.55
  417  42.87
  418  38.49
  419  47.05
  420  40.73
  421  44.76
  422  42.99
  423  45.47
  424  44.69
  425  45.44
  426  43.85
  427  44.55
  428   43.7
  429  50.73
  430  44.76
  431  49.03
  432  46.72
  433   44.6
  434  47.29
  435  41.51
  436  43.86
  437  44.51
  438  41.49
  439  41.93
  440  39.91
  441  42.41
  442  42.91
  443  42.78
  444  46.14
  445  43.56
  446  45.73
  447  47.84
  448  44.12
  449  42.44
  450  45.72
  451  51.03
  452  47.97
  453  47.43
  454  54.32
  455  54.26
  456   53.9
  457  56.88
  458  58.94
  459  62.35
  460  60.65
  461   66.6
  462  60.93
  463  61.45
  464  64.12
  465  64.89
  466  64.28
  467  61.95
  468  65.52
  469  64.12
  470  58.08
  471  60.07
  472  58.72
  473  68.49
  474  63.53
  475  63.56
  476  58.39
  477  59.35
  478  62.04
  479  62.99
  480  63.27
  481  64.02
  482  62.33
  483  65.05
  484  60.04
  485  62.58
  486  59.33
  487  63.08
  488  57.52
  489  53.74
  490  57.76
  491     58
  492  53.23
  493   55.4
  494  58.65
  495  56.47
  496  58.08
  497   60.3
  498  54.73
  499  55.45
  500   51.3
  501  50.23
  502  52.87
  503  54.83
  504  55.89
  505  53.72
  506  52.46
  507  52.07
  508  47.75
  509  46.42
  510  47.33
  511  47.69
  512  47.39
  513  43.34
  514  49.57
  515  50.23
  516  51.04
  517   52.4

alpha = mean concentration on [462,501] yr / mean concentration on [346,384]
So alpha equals 1.8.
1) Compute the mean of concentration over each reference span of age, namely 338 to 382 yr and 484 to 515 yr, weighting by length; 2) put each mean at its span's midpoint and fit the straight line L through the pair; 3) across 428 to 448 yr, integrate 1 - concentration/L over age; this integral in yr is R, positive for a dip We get 0.6 yr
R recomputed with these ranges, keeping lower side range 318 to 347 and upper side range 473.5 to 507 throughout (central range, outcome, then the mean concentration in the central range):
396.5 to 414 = 4.86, 37.4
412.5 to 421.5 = 2.08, 40.5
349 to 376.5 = 9.26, 32.2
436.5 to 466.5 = 2.14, 51.4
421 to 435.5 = 2.21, 45.4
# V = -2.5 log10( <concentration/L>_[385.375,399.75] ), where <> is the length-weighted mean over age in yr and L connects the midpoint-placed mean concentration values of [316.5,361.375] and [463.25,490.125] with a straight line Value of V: 0.41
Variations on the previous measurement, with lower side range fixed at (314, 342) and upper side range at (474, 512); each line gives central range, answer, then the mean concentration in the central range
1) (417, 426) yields 0.19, 43.7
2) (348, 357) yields 0.18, 40.5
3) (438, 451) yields 0.22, 44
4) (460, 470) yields -0.15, 63.3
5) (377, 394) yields 0.45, 33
